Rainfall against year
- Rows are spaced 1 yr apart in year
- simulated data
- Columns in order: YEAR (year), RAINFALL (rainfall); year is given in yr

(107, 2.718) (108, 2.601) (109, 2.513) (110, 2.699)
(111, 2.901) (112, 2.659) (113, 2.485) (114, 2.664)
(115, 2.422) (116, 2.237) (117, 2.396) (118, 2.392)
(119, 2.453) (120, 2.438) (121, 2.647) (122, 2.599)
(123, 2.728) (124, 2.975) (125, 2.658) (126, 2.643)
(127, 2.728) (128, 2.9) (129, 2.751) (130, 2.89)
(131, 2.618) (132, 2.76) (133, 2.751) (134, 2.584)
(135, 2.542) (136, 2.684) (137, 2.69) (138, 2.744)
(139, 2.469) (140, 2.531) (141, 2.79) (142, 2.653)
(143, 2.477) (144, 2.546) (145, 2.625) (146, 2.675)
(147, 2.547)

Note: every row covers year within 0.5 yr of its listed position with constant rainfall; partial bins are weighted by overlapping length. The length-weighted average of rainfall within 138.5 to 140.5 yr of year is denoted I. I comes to 2.5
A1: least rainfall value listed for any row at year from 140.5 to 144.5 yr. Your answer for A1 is 2.477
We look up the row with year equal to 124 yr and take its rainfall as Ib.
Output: 2.975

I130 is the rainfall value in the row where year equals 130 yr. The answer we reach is 2.89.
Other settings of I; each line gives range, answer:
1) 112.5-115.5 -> 2.52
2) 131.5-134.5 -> 2.7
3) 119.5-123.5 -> 2.6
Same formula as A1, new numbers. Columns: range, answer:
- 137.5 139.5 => 2.469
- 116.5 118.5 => 2.392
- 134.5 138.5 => 2.542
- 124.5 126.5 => 2.643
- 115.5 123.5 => 2.237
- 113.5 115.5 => 2.422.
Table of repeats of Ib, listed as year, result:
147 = 2.547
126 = 2.643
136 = 2.684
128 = 2.9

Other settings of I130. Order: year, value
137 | 2.69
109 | 2.513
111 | 2.901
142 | 2.653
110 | 2.699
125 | 2.658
